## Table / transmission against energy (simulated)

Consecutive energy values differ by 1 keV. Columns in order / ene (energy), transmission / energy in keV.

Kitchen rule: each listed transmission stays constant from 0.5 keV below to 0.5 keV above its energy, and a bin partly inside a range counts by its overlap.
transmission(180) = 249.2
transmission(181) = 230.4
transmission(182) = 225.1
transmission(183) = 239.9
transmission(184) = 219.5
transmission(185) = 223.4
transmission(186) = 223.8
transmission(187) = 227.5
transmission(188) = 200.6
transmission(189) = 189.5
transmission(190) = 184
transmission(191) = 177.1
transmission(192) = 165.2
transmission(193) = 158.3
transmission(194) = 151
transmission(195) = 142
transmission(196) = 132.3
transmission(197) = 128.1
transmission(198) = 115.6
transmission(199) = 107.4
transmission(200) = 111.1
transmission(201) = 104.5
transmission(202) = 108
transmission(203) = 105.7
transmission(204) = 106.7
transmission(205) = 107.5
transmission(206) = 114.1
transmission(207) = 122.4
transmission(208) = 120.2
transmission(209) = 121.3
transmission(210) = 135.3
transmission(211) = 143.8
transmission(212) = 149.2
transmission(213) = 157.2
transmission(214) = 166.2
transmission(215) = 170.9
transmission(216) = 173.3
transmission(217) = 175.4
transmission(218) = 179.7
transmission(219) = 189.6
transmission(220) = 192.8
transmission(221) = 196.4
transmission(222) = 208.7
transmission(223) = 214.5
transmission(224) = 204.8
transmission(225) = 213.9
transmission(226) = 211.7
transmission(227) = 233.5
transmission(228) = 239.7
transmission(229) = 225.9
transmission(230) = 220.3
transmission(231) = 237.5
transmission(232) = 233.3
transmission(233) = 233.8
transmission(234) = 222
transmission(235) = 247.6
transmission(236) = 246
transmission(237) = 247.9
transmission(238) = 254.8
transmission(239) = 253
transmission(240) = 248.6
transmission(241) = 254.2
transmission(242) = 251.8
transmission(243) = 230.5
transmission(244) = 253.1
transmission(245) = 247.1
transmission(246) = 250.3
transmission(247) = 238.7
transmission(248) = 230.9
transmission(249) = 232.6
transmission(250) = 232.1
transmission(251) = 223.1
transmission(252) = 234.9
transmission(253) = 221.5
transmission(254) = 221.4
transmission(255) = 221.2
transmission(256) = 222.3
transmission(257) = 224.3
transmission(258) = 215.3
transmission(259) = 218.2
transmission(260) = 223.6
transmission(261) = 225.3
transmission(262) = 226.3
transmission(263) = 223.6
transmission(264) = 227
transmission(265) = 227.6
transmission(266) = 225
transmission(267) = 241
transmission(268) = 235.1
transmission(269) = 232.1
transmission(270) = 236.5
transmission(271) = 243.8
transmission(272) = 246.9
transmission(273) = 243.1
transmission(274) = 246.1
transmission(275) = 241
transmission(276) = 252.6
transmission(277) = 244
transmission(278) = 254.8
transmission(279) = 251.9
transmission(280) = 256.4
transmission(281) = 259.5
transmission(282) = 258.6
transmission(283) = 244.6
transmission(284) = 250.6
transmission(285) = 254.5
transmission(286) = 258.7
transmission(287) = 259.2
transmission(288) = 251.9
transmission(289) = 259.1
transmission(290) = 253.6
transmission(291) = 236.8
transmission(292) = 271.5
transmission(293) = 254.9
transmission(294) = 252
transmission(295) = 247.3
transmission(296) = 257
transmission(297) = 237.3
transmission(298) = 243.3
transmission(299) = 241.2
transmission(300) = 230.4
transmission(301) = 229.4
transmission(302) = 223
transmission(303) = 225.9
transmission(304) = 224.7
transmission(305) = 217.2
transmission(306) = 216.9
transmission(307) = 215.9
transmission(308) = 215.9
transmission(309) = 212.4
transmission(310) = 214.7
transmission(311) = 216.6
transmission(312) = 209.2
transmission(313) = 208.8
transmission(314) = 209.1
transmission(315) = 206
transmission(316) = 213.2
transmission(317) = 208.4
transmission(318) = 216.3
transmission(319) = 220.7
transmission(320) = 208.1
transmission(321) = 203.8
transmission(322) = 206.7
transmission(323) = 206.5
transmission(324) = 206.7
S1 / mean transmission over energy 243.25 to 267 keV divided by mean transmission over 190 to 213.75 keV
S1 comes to 1.7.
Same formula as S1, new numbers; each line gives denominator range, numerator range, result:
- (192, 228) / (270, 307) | 1.58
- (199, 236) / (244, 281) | 1.34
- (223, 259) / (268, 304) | 1.06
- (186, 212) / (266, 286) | 1.75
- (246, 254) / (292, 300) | 1.07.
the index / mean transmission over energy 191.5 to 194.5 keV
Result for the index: 158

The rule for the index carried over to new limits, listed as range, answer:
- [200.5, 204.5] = 106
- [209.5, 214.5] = 150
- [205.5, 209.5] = 120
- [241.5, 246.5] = 247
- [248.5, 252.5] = 231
